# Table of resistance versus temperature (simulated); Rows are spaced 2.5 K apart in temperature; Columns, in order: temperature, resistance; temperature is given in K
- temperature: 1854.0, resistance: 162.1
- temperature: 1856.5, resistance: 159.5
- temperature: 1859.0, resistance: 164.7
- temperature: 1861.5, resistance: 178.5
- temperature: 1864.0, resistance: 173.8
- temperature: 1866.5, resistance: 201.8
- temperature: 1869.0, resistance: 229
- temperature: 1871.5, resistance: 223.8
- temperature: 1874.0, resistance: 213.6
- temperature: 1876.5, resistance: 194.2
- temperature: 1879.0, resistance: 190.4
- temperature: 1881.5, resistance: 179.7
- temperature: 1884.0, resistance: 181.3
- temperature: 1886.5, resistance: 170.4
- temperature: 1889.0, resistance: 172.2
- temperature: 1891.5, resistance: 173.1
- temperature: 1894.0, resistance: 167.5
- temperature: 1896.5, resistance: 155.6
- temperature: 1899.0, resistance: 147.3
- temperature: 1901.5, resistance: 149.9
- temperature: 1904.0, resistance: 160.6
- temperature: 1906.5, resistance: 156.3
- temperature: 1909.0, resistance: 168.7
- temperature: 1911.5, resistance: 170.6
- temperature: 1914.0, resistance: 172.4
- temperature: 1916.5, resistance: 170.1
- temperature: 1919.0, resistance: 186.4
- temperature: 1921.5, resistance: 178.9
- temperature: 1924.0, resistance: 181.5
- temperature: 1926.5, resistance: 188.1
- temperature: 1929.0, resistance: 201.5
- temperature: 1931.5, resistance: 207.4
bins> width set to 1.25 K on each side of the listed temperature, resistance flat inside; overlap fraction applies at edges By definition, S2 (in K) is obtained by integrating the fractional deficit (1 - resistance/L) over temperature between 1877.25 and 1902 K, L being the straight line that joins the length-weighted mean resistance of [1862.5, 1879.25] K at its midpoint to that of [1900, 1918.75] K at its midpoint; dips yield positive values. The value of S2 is 2.1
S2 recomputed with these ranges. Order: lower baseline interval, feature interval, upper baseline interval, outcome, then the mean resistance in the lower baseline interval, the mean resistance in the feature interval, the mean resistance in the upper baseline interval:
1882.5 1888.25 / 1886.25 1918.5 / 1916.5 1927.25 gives 2.54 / 176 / 165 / 182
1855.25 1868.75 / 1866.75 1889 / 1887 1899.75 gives -3.17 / 180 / 197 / 164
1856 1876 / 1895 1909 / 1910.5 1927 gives 2.11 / 194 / 156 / 178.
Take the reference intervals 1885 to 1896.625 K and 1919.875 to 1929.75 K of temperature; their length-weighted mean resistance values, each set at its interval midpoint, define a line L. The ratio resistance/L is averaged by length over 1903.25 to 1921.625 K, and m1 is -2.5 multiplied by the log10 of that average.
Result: 0.06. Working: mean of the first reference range 169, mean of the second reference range 187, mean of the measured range 170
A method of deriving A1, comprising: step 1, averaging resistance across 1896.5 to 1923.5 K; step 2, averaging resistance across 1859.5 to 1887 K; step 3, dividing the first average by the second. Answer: 0.86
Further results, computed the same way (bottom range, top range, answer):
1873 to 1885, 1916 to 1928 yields 0.95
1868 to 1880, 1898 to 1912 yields 0.75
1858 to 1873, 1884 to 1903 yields 0.83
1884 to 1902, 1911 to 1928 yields 1.09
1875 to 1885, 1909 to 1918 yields 0.91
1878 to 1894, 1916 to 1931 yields 1.05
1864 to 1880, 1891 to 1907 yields 0.77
